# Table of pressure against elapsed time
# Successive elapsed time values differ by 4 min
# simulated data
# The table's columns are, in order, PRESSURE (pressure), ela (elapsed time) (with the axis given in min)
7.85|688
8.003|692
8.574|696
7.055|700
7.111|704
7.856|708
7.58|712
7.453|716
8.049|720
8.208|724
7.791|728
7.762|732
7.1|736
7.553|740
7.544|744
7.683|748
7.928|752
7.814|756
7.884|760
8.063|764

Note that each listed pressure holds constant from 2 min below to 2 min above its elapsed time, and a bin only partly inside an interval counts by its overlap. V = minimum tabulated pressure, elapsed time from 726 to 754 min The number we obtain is 7.1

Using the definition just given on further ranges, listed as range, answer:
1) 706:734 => 7.453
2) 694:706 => 7.055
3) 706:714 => 7.58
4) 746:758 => 7.683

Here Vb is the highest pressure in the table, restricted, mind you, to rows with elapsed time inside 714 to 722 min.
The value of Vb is 8.049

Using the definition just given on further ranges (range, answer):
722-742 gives 8.208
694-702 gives 8.574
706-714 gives 7.856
